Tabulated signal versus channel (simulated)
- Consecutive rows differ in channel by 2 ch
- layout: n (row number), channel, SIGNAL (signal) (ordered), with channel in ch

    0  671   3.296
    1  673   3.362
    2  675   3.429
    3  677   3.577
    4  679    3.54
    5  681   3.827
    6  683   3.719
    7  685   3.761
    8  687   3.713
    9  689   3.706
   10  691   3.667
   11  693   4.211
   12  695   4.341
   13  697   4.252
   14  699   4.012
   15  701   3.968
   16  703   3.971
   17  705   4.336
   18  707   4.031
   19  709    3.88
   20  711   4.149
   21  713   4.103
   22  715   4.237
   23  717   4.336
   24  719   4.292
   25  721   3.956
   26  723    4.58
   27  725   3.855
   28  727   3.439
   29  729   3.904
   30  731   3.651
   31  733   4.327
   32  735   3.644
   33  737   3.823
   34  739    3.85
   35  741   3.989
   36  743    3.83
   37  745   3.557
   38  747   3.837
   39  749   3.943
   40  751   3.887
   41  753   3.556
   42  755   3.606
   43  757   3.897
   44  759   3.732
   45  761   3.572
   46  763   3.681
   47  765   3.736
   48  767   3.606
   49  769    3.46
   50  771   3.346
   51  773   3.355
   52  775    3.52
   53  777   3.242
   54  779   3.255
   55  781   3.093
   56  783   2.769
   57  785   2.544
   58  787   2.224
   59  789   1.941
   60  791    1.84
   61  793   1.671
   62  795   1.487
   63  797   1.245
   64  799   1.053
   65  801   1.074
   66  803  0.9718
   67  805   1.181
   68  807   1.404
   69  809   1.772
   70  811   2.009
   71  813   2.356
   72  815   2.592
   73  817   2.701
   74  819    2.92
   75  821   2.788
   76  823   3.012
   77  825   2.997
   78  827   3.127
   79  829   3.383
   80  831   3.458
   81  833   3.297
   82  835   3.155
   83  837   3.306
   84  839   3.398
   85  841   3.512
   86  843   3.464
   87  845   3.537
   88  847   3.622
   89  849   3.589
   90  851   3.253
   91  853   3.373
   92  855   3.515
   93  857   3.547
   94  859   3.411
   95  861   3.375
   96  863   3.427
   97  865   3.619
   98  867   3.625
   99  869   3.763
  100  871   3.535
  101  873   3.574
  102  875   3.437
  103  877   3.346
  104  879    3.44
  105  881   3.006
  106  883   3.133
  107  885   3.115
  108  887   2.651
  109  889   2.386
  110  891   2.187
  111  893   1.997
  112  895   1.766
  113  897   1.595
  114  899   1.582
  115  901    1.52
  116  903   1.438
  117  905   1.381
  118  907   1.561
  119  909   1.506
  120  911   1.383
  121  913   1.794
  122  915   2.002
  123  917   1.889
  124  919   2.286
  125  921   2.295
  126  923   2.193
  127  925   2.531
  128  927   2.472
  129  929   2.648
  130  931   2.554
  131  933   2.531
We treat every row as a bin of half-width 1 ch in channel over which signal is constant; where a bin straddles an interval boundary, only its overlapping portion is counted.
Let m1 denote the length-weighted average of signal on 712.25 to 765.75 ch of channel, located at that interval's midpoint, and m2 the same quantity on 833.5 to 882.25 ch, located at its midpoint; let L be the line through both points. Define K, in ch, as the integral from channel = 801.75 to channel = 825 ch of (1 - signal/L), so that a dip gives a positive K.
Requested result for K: 9.2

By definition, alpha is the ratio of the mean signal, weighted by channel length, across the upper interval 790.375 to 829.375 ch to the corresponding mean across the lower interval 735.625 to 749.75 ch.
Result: 0.54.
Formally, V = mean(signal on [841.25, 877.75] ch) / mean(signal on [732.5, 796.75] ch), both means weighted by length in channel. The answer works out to 1.07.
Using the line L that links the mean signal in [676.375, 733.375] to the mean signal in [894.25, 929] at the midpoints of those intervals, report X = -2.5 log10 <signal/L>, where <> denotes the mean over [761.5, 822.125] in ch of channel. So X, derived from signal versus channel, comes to 0.27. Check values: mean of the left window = 3.98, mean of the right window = 1.86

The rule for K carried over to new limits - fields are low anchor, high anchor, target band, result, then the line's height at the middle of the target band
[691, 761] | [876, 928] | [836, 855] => -4.9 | 2.75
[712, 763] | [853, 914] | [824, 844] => -1.5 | 3.08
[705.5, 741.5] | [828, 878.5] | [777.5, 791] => 4.1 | 3.75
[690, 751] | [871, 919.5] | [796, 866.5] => 0.6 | 2.91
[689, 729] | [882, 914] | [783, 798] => 5.9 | 3.15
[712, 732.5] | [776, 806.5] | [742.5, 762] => -3.8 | 3.14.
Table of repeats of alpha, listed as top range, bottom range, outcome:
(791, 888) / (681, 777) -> 0.74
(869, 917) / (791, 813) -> 1.61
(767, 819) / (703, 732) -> 0.56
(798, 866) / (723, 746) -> 0.74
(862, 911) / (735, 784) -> 0.72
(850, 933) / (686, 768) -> 0.67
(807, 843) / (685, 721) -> 0.71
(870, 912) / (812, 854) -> 0.74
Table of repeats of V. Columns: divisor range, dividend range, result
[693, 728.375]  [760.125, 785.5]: 0.81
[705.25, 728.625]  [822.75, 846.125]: 0.81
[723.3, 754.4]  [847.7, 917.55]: 0.70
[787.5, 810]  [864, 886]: 2.37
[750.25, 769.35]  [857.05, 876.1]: 0.96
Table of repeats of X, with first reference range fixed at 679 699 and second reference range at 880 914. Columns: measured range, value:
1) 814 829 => -0.09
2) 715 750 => -0.13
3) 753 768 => -0.14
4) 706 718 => -0.12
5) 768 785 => -0.04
